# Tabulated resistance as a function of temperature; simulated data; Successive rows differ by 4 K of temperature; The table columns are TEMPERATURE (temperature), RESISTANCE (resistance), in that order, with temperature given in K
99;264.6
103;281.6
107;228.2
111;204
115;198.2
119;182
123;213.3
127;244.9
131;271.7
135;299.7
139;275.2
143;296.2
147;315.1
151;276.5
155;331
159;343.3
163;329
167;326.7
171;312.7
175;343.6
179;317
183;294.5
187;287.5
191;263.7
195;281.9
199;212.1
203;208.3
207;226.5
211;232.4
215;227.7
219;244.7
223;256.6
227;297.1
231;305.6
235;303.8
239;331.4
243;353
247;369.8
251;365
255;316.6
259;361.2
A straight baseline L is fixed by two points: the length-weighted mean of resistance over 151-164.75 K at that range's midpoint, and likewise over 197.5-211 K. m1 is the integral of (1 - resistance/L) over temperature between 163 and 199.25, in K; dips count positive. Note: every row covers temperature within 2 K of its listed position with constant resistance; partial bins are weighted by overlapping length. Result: -3.6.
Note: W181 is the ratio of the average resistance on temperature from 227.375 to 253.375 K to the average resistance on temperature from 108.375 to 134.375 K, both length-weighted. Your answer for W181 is 1.50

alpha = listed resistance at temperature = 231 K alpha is 305.6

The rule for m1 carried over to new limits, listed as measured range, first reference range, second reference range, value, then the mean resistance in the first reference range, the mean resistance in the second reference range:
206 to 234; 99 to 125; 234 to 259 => 5.36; 221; 343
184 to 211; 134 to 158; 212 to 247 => 4.43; 301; 293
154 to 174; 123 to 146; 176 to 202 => -3.94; 274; 276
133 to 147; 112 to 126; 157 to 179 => -2.03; 202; 330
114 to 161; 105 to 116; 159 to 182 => -1.33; 211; 326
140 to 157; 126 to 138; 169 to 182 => -0.60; 275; 322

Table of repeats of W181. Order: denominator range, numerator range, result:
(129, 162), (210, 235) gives 0.88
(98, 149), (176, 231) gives 1.04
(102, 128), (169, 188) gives 1.43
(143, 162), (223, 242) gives 0.97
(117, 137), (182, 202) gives 1.09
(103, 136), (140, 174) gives 1.37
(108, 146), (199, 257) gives 1.17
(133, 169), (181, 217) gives 0.80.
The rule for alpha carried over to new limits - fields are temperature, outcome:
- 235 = 303.8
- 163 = 329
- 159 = 343.3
